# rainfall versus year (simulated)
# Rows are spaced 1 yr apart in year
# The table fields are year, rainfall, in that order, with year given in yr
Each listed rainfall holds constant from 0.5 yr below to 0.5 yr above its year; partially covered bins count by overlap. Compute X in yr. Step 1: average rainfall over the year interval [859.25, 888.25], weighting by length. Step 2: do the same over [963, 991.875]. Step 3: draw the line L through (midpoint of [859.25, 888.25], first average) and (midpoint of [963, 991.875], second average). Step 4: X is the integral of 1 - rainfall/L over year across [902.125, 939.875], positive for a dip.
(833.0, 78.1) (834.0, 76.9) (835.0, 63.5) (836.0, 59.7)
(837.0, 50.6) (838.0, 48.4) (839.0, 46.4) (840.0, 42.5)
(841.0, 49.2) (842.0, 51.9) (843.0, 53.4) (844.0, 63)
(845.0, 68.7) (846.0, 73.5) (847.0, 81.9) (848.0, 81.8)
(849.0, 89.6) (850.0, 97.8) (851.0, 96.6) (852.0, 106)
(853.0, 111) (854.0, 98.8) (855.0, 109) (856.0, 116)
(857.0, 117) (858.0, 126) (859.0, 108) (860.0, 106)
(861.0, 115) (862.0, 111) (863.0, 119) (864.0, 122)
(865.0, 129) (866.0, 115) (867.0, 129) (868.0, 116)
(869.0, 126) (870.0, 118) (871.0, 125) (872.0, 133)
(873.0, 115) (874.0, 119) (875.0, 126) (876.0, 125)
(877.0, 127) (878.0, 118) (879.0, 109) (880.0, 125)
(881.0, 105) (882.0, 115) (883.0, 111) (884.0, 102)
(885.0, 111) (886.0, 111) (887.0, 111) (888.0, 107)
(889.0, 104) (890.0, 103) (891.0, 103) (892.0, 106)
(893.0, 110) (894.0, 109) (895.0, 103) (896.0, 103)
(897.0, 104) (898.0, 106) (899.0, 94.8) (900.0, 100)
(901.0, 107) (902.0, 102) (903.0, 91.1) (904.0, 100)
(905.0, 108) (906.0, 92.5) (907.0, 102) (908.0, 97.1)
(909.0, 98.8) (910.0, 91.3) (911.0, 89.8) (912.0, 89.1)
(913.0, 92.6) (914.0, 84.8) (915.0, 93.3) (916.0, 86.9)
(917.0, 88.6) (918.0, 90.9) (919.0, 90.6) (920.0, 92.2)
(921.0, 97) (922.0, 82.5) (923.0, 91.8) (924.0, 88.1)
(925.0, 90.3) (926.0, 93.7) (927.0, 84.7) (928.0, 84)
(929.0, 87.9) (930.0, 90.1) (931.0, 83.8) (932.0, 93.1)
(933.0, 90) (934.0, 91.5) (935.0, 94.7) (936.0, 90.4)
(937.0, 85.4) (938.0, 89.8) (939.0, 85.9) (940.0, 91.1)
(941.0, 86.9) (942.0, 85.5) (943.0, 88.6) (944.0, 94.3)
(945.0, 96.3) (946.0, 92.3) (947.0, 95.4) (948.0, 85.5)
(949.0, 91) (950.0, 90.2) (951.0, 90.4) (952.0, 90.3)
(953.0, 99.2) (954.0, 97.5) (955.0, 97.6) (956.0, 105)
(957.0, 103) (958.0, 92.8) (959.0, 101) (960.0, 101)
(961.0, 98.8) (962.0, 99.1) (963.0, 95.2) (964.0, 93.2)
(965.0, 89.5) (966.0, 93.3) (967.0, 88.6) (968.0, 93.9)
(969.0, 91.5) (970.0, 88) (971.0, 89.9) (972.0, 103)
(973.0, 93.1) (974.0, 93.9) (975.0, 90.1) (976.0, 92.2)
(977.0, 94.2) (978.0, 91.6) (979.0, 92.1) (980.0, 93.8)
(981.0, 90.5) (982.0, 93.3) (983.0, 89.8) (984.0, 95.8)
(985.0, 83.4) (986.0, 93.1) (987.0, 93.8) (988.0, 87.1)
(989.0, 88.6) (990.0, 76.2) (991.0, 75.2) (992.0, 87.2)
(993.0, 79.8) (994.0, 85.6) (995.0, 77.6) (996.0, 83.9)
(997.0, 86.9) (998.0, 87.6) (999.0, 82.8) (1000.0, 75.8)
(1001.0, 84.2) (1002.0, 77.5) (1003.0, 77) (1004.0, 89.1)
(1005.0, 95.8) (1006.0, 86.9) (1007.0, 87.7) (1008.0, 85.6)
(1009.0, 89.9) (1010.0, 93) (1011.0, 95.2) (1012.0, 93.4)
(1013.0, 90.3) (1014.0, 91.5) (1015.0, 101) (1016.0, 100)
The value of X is 5.0 yr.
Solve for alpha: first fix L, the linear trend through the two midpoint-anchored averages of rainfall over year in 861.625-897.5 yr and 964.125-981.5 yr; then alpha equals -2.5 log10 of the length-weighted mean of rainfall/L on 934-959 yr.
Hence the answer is 0.07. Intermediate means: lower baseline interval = 115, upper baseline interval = 92.3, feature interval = 92.6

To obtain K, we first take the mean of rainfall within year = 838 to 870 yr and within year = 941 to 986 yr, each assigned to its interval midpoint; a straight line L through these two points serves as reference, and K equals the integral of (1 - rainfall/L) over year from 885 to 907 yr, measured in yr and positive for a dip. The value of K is -2.1 yr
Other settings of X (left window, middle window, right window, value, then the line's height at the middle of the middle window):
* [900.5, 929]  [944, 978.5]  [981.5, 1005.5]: -2.3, 88.4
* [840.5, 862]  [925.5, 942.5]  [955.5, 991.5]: 0.7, 92.4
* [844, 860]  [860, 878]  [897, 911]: -4.2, 98.3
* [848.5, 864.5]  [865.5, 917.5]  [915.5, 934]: -4.0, 99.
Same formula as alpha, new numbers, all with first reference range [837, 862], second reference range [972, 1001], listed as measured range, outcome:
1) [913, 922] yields -0.04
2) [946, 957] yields -0.09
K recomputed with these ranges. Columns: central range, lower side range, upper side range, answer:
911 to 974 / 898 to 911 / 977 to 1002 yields 0.8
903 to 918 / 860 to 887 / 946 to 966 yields 2.0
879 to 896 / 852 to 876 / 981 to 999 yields 0.5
